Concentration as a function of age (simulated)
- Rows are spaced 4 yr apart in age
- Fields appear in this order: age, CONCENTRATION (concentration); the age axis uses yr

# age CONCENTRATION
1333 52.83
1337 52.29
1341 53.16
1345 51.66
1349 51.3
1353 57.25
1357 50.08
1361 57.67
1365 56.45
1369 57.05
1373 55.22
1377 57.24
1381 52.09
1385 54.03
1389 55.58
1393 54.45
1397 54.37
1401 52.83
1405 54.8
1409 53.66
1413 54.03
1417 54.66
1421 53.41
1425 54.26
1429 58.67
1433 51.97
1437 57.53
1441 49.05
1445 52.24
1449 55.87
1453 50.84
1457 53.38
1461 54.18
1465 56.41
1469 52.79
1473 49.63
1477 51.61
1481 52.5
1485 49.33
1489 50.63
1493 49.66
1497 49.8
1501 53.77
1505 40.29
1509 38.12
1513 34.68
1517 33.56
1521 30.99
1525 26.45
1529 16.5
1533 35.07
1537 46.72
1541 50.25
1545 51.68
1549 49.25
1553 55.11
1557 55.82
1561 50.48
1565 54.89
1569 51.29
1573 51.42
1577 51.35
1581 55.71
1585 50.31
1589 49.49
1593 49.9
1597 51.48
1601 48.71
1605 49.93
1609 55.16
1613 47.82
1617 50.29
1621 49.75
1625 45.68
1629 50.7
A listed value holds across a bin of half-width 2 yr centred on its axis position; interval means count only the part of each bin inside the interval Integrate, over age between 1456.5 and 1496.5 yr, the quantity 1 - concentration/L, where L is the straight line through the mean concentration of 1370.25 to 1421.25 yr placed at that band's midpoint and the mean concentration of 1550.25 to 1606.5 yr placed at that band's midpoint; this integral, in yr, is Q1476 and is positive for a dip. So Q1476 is 1.0 yr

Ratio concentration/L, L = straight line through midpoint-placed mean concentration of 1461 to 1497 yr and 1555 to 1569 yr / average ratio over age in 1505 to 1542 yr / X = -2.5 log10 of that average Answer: 0.45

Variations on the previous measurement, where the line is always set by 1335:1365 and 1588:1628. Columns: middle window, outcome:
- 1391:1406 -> -0.02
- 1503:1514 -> 0.33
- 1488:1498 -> 0.03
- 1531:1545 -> 0.13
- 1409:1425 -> -0.03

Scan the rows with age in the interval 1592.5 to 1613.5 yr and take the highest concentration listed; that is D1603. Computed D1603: 55.16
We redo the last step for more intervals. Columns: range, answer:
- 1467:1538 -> 53.77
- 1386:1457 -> 58.67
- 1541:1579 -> 55.82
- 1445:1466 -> 56.41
